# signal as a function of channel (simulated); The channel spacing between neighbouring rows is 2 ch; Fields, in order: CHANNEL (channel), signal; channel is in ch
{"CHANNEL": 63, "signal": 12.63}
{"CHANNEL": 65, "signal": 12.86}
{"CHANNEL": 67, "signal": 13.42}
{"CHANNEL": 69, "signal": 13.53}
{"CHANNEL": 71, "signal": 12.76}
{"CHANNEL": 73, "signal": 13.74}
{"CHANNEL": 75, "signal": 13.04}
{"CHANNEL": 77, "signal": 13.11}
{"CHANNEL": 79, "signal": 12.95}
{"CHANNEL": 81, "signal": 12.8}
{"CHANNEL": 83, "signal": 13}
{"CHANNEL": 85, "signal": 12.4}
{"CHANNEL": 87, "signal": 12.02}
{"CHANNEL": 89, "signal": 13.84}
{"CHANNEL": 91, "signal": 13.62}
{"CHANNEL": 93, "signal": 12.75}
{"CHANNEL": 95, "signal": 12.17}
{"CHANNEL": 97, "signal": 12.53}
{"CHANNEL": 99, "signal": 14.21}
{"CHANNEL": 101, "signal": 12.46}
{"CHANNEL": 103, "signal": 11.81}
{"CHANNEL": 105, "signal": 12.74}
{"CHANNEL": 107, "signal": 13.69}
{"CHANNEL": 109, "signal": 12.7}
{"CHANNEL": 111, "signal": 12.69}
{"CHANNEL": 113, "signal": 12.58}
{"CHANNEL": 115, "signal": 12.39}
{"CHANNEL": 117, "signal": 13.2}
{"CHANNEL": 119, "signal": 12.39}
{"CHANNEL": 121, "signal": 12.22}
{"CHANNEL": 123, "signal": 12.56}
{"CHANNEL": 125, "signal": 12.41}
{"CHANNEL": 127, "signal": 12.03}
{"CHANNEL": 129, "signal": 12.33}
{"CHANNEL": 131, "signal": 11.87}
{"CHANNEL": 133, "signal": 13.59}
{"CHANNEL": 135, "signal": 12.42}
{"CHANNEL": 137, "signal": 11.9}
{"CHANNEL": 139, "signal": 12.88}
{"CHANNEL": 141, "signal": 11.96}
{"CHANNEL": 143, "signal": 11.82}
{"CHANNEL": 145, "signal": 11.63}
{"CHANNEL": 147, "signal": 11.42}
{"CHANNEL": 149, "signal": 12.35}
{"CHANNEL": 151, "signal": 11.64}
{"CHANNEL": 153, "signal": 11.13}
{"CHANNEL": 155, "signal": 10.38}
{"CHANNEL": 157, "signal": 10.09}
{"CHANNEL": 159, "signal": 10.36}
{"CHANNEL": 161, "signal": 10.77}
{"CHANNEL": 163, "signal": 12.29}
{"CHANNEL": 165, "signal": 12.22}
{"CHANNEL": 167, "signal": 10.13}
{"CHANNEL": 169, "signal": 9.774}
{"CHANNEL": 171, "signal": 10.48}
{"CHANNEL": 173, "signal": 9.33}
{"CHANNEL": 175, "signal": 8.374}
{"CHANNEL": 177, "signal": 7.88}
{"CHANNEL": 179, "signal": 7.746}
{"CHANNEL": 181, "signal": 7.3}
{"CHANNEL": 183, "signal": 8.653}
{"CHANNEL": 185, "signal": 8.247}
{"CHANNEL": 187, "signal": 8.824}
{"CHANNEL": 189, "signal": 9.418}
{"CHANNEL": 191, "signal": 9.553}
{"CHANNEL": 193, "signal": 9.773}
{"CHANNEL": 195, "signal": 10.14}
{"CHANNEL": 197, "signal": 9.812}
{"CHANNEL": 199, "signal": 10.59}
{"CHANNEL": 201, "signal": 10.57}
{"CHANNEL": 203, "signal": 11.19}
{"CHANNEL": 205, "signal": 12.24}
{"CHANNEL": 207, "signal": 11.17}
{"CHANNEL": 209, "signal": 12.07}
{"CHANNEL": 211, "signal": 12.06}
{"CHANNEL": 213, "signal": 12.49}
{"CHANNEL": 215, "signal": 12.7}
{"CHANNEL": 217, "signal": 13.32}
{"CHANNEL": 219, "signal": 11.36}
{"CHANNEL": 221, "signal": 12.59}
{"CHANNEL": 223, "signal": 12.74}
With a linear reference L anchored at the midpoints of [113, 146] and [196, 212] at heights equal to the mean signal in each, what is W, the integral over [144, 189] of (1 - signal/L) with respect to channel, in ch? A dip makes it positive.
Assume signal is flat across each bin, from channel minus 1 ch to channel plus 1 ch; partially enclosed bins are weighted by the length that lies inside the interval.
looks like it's 6.77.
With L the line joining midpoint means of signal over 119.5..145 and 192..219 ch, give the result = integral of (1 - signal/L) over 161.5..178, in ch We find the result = 2.5 ch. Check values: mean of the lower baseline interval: 12.3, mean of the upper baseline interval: 11.4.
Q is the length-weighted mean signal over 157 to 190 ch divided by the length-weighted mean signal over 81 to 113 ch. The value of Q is 0.74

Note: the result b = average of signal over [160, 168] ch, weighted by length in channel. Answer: 11.4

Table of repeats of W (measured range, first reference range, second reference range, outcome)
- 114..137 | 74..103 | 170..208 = -1.6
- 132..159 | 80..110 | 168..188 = -3.7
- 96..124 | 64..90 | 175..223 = -0.9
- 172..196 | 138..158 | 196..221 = 5.9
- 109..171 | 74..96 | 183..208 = -1.9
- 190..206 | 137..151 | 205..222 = 2.2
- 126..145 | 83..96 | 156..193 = -2.1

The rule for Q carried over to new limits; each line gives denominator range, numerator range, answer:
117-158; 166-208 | 0.80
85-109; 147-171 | 0.86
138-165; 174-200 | 0.78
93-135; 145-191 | 0.79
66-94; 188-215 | 0.84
